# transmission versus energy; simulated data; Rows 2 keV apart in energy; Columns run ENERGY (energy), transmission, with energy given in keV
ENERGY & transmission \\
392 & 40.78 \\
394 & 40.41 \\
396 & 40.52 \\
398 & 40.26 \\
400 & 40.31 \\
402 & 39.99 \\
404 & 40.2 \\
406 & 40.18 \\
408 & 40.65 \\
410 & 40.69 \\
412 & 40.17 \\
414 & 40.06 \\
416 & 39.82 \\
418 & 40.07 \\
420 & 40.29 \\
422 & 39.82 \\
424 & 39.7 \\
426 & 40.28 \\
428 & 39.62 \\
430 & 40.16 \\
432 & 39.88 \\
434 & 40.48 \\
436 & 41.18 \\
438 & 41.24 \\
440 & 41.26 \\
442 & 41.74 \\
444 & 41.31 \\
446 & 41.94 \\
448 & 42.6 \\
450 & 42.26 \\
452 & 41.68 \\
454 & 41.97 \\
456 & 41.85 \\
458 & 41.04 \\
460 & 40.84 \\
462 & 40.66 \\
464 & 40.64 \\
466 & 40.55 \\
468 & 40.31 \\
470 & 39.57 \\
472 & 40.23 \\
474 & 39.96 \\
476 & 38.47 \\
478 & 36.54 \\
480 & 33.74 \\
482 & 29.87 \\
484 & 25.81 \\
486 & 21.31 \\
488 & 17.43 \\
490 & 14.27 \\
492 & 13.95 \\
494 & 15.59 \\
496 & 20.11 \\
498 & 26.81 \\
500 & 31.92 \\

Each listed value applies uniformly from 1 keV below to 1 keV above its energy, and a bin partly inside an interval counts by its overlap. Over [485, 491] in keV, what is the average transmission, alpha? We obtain 17.7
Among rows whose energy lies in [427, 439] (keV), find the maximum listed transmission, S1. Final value 41.24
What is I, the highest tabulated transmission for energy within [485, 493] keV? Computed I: 21.31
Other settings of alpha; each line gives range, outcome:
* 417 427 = 40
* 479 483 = 31.8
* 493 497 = 17.9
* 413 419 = 40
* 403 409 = 40.3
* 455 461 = 41.2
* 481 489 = 23.6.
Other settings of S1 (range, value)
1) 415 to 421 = 40.29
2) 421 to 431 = 40.28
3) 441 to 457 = 42.6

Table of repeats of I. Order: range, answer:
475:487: 38.47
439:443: 41.74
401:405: 40.2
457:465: 41.04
